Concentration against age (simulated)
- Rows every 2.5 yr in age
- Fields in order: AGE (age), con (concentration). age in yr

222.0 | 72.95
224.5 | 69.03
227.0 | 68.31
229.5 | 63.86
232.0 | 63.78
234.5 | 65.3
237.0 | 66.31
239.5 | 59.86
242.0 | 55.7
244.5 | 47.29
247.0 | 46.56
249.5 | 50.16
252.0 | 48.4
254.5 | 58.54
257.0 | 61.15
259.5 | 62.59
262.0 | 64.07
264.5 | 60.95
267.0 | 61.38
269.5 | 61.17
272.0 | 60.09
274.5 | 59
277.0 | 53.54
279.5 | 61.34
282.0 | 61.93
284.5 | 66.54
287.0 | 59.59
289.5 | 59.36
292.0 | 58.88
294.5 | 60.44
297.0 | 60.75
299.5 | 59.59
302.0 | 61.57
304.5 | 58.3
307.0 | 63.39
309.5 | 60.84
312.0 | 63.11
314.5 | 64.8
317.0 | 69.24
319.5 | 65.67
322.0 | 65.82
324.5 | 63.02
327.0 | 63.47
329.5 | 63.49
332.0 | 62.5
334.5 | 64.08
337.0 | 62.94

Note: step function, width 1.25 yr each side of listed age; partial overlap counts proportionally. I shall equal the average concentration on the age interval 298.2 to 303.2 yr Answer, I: 60.6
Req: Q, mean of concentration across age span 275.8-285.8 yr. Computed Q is 60.9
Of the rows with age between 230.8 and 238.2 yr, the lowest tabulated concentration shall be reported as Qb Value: 63.78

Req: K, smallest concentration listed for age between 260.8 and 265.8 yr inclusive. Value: 60.95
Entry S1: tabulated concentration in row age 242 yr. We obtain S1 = 55.7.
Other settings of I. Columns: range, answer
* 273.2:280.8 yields 58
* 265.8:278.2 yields 59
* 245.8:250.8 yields 48.4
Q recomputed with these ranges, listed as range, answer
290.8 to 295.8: 59.7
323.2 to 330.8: 63.3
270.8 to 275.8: 59.5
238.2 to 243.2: 57.9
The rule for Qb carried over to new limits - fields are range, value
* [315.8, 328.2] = 63.02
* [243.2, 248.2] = 46.56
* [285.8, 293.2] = 58.88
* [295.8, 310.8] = 58.3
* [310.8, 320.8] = 63.11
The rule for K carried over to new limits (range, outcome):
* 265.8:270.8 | 61.17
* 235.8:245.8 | 47.29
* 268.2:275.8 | 59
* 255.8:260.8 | 61.15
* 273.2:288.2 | 53.54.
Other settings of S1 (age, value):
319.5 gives 65.67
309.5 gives 60.84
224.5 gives 69.03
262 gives 64.07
